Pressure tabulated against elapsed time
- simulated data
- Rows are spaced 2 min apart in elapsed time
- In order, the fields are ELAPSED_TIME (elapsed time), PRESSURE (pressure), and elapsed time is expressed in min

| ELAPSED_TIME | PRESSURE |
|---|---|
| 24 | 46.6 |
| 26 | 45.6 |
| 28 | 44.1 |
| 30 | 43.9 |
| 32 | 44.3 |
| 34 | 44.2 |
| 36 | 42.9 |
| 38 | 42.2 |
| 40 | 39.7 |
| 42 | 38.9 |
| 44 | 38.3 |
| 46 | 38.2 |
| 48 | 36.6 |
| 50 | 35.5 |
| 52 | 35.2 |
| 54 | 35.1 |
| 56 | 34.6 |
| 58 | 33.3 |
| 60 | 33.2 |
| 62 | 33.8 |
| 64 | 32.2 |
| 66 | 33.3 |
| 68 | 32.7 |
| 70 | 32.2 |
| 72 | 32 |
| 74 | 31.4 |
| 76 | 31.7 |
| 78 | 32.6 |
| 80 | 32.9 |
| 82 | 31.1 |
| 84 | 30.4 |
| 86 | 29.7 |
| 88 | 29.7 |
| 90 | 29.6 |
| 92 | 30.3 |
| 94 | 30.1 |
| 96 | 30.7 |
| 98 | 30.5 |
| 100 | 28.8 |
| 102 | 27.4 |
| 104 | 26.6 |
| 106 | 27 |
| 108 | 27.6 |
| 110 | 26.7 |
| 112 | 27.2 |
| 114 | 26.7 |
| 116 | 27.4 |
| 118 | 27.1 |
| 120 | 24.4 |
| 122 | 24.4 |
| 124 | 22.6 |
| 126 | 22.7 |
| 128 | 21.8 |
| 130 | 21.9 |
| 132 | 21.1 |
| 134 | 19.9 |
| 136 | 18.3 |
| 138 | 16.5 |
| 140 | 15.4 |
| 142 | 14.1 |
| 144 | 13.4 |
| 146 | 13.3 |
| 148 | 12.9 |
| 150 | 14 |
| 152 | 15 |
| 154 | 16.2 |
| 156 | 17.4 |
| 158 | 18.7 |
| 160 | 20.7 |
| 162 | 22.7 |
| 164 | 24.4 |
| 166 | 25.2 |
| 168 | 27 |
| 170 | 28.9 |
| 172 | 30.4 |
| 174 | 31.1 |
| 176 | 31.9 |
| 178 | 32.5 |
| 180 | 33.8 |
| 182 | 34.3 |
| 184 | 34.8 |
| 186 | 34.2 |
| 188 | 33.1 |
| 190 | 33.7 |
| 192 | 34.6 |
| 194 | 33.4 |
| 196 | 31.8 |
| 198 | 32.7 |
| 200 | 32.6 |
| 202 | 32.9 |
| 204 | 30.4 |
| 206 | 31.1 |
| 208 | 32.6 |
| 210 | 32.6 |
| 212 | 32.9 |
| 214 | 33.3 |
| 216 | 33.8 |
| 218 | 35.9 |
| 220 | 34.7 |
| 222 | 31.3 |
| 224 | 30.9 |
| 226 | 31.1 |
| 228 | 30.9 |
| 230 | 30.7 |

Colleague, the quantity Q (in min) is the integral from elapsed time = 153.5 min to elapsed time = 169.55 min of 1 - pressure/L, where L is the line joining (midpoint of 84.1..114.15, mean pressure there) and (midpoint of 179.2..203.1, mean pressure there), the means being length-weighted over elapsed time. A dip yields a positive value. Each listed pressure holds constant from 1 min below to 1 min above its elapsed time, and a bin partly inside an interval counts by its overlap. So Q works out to 5.0 min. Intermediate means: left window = 28.7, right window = 33.5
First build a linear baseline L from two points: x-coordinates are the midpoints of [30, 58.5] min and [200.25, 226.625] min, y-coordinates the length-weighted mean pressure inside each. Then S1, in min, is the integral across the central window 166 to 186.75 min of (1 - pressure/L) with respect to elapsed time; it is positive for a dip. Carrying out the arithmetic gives 1.5 min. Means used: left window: 38.8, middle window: 31.5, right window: 32.6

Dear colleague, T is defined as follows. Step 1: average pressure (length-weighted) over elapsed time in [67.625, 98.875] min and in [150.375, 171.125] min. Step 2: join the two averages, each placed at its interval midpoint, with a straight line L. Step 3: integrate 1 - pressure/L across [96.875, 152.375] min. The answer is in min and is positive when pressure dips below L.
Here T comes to 8.9 min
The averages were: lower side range 31.1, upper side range 21.4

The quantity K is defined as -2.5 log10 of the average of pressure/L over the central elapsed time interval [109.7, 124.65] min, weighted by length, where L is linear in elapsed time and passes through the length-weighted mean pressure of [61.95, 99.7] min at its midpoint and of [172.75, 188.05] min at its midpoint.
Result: 0.23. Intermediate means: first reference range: 31.3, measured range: 25.8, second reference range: 33.2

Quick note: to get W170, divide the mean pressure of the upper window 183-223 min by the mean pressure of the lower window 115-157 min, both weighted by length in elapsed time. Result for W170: 1.7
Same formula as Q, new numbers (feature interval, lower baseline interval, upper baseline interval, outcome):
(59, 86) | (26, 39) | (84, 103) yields 1.8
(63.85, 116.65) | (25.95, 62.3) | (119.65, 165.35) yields -1.1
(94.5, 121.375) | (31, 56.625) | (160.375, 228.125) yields 6.2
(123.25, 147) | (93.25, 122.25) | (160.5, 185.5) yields 8.4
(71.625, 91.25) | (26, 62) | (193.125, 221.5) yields 3.4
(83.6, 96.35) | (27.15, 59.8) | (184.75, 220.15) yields 2.5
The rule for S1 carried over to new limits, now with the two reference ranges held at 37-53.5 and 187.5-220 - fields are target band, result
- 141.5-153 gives 6.95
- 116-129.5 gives 4.38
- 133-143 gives 5.20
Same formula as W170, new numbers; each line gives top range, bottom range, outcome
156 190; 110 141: 1.27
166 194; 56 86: 0.99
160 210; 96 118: 1.12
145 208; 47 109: 0.87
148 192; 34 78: 0.75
